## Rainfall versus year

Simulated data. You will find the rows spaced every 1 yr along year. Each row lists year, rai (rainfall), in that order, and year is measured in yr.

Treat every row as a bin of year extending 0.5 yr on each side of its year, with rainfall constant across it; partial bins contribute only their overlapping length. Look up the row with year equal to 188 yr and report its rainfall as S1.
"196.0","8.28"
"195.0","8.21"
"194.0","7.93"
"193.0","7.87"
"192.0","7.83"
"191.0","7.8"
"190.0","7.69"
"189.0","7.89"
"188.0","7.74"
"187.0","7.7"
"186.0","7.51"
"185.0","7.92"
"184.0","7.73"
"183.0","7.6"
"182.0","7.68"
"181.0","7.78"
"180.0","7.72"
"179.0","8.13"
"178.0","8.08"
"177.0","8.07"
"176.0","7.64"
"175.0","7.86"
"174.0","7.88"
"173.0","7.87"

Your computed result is 7.74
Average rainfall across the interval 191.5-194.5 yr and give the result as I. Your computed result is 7.88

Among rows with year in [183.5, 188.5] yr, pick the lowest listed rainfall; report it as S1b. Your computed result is 7.51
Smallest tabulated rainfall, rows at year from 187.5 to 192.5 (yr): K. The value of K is 7.69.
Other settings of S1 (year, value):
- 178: 8.08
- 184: 7.73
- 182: 7.68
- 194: 7.93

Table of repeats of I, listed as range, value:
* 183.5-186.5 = 7.72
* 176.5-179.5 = 8.09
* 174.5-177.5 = 7.86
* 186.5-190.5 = 7.76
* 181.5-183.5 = 7.64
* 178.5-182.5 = 7.83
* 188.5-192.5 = 7.8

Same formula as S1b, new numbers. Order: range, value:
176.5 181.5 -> 7.72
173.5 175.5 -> 7.86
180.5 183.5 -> 7.6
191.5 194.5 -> 7.83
